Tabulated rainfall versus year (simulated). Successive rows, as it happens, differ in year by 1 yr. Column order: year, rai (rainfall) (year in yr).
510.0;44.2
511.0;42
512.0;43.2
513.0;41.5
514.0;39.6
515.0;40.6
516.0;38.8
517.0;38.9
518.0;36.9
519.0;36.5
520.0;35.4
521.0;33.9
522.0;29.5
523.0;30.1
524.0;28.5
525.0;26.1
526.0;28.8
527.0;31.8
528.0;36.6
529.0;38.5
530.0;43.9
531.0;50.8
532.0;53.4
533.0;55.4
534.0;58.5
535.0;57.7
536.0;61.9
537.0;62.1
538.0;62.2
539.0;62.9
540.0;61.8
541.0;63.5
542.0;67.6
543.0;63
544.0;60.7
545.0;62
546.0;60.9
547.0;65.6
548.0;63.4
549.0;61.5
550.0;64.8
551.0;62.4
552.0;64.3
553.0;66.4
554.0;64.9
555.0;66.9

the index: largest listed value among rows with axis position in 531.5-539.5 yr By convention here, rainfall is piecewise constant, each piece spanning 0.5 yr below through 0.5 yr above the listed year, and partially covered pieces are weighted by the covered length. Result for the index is 62.9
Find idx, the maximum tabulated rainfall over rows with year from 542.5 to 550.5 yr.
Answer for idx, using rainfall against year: 65.6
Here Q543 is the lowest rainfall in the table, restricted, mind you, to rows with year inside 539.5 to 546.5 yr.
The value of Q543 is 60.7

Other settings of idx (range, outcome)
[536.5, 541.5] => 63.5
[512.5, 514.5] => 41.5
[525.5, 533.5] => 55.4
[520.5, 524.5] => 33.9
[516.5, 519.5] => 38.9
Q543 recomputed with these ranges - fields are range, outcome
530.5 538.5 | 50.8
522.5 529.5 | 26.1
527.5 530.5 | 36.6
